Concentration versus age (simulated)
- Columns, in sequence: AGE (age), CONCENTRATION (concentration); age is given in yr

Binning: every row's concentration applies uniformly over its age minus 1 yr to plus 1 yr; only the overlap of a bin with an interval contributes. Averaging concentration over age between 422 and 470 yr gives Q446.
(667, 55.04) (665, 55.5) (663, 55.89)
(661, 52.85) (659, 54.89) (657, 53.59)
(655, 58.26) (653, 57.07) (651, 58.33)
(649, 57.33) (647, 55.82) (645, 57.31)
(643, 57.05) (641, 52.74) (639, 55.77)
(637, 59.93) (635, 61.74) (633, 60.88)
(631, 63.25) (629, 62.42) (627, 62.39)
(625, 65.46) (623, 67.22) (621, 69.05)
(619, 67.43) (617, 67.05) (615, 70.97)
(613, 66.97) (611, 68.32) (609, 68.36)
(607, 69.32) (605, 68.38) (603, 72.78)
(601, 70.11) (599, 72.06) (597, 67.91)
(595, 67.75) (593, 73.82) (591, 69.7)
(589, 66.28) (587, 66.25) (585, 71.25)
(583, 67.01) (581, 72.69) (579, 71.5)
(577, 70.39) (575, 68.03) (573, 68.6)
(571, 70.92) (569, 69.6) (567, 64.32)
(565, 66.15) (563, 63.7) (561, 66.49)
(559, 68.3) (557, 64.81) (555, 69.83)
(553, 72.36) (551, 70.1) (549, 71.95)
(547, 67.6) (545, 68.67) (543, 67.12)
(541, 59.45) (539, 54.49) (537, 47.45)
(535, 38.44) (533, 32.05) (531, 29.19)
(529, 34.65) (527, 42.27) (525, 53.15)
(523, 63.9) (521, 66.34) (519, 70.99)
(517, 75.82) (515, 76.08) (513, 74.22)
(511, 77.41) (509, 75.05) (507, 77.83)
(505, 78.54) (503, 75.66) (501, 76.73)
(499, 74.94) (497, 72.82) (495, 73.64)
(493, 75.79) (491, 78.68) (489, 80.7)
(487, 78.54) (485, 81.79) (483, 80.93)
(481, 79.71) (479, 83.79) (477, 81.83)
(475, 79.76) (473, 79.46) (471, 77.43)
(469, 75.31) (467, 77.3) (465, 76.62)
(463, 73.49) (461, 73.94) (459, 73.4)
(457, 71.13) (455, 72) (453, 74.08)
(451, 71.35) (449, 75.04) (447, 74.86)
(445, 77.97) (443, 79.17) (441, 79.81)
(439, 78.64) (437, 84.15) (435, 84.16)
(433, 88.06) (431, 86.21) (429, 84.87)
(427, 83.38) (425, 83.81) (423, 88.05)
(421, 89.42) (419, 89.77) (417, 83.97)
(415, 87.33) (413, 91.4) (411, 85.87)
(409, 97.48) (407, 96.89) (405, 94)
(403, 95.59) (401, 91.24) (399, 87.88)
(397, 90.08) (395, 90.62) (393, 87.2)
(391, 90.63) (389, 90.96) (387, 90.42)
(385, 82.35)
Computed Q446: 78.6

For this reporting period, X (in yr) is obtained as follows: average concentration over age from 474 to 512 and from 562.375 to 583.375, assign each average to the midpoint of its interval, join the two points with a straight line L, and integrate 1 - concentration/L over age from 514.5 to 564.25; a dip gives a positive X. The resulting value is 8.8 yr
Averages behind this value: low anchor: 78.1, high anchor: 68.6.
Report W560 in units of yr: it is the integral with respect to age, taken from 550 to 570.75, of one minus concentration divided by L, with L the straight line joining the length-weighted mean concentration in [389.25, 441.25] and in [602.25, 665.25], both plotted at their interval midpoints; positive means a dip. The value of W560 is 0.9 yr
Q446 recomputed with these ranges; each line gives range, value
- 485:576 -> 66.2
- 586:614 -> 69.1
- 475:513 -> 78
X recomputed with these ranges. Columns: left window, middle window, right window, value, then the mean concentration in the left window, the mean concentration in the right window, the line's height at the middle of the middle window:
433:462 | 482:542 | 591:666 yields 5.2 yr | 76.8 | 63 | 71.9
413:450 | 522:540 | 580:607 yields 7.5 yr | 83.5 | 69.7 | 75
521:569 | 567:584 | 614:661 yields -3.0 yr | 58.5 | 60.5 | 59.2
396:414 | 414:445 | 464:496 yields 1.2 yr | 92.3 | 78.8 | 87.9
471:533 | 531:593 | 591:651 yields 3.1 yr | 71.1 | 64.8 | 67.9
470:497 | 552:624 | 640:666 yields -4.6 yr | 79.1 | 55.9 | 64.8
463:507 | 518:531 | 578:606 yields 3.8 yr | 78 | 69.8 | 75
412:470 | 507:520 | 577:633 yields 0.0 yr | 80.3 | 68.3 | 75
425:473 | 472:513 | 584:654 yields -1.9 yr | 78.1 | 64.8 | 74.7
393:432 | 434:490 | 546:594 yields 3.4 yr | 89.3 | 68.8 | 82.9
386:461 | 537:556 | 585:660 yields 1.6 yr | 84.7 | 64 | 71.9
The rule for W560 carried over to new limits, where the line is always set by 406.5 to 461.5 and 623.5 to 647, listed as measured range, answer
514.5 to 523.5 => 0.3 yr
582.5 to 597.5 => -0.9 yr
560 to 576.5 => 0.0 yr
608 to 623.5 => -1.5 yr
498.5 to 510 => -0.3 yr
